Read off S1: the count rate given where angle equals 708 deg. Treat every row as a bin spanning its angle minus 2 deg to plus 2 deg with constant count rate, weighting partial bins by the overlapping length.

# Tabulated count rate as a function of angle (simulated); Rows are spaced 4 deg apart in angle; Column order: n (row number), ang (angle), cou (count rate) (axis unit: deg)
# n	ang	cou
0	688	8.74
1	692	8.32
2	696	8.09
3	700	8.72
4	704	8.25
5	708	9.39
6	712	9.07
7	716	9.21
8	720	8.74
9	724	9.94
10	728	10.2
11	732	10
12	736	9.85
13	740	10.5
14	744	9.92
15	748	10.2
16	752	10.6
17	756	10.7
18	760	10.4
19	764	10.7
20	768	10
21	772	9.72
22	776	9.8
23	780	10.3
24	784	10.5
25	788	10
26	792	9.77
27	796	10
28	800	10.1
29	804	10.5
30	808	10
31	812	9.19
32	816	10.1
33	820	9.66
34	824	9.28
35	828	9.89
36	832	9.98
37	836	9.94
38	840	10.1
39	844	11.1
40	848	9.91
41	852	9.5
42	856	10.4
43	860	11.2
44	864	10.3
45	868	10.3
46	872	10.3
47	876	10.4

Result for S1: 9.39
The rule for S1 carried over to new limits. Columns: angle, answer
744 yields 9.92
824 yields 9.28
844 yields 11.1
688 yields 8.74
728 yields 10.2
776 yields 9.8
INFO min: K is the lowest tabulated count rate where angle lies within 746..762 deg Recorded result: 10.2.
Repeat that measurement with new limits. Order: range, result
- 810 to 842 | 9.19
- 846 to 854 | 9.5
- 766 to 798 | 9.72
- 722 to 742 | 9.85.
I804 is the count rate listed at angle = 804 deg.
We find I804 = 10.5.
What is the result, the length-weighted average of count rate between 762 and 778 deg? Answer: 10.1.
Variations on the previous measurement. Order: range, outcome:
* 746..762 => 10.5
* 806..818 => 9.76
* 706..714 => 9.23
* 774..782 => 10.1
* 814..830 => 9.73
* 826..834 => 9.94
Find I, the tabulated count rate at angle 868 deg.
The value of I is 10.3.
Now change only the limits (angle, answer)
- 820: 9.66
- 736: 9.85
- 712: 9.07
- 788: 10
